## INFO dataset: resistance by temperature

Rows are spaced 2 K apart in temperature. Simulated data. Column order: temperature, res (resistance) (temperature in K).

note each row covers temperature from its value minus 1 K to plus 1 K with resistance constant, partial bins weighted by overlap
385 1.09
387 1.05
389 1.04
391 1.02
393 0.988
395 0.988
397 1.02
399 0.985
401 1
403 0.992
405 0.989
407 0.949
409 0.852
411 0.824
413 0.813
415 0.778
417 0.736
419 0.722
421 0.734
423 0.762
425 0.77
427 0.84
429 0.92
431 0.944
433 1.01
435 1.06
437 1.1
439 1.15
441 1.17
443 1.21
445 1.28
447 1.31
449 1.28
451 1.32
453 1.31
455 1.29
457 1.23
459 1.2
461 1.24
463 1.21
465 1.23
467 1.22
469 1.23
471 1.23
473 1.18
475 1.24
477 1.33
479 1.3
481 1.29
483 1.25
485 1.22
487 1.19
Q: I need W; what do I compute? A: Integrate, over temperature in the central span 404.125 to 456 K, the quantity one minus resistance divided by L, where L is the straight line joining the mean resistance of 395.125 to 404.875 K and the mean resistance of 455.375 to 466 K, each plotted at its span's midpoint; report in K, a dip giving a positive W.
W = 5.2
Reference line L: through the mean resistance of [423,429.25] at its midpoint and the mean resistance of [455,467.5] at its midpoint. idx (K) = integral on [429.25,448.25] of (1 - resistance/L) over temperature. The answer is -3.2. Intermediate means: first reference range 0.821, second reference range 1.23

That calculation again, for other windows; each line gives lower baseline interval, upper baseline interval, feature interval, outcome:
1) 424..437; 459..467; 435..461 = -3.4 K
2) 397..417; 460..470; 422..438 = 1.7 K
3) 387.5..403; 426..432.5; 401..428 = 3.4 K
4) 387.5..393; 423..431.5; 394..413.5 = 0.4 K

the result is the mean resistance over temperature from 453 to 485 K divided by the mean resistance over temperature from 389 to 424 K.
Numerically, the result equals 1.39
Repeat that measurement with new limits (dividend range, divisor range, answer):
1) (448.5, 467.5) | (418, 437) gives 1.43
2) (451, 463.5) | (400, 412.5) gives 1.35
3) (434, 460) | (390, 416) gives 1.30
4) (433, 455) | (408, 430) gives 1.52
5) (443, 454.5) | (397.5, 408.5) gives 1.32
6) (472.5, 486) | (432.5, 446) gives 1.10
